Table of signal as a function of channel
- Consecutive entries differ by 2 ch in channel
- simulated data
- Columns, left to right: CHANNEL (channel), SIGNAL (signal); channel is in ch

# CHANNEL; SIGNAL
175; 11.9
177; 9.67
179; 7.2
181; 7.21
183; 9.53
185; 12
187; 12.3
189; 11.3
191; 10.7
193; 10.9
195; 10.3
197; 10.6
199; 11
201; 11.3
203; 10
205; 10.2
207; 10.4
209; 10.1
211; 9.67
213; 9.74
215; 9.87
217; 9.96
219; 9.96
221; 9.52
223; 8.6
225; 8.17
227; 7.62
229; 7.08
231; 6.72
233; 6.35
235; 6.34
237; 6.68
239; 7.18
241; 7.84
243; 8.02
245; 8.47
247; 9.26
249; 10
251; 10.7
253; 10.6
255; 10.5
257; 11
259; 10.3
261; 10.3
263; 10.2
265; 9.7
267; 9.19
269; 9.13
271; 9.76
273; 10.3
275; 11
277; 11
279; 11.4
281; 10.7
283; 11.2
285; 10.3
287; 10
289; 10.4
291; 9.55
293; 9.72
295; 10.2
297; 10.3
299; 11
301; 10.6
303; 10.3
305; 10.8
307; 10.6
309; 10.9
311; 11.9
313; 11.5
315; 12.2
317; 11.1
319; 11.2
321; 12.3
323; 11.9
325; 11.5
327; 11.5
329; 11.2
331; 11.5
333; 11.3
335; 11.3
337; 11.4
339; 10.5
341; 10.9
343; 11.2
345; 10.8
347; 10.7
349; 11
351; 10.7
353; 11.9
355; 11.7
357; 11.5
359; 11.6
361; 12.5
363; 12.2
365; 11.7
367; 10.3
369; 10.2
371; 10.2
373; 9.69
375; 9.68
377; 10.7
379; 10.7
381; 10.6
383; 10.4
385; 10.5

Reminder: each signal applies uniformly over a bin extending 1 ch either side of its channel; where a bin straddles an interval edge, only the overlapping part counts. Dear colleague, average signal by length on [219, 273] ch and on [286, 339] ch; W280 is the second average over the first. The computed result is 1.24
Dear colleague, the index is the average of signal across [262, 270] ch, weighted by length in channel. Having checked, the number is 9.55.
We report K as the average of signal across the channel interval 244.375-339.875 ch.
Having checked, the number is 10.7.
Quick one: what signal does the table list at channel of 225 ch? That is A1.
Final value 8.17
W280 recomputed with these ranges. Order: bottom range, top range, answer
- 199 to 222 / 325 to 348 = 1.10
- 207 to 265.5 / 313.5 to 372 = 1.26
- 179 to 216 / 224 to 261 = 0.83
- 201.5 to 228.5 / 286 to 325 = 1.14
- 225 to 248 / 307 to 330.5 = 1.55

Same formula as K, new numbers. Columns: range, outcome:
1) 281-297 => 10.2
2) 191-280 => 9.49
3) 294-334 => 11.2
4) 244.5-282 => 10.2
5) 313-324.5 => 11.7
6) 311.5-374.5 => 11.3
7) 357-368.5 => 11.6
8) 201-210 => 10.3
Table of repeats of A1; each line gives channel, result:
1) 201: 11.3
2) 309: 10.9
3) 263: 10.2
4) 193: 10.9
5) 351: 10.7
